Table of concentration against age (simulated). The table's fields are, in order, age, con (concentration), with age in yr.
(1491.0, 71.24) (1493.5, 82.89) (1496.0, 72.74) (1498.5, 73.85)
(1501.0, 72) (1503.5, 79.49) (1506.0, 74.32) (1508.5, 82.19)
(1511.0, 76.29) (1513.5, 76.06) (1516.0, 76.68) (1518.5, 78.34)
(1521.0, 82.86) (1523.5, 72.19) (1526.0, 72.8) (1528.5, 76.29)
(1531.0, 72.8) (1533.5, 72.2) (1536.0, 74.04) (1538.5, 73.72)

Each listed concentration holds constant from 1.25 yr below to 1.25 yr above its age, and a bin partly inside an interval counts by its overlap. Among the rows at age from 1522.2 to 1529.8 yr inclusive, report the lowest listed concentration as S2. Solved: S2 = 72.19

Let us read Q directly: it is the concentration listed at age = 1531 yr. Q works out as 72.8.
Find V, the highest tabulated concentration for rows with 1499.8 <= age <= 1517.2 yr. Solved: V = 82.19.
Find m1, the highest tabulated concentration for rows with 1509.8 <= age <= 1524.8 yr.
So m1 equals 82.86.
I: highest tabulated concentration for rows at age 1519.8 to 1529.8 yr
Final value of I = 82.86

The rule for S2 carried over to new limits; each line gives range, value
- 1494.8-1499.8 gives 72.74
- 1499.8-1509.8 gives 72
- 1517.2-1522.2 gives 78.34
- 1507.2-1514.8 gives 76.06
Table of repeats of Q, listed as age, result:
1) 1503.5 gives 79.49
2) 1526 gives 72.8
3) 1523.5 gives 72.19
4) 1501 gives 72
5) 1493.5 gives 82.89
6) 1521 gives 82.86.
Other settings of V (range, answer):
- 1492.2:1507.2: 82.89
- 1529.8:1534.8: 72.8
